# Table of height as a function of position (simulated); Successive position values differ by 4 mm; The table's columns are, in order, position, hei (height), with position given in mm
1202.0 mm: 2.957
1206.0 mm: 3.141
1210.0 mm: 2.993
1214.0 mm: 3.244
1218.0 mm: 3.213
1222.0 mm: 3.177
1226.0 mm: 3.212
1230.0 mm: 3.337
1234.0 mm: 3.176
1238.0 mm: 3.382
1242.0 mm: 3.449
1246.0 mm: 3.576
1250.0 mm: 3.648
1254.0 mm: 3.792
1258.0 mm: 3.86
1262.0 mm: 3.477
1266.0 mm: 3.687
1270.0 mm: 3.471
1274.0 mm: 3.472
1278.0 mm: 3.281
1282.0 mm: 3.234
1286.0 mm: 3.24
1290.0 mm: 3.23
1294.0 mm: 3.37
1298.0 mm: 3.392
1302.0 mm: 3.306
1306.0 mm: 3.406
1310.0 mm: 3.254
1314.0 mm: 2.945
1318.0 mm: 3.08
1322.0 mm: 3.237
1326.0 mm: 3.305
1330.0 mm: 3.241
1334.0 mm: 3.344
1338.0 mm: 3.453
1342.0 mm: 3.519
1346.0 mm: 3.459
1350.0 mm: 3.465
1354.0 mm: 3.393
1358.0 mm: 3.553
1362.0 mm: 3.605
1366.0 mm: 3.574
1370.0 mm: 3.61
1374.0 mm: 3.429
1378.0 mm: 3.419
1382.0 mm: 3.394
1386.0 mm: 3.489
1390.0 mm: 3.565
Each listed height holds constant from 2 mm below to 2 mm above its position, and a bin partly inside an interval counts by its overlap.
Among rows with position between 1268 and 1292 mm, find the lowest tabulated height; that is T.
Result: 3.23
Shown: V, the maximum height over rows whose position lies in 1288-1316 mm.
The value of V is 3.406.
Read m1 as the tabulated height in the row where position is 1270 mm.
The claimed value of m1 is 3.471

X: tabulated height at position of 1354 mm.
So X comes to 3.393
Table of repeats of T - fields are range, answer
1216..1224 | 3.177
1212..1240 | 3.176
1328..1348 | 3.241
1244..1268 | 3.477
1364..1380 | 3.419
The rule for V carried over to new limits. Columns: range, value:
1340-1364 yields 3.605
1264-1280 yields 3.687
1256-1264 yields 3.86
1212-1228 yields 3.244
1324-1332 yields 3.305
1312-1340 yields 3.453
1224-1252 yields 3.648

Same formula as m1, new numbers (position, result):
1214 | 3.244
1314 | 2.945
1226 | 3.212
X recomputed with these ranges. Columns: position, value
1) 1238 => 3.382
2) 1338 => 3.453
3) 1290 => 3.23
